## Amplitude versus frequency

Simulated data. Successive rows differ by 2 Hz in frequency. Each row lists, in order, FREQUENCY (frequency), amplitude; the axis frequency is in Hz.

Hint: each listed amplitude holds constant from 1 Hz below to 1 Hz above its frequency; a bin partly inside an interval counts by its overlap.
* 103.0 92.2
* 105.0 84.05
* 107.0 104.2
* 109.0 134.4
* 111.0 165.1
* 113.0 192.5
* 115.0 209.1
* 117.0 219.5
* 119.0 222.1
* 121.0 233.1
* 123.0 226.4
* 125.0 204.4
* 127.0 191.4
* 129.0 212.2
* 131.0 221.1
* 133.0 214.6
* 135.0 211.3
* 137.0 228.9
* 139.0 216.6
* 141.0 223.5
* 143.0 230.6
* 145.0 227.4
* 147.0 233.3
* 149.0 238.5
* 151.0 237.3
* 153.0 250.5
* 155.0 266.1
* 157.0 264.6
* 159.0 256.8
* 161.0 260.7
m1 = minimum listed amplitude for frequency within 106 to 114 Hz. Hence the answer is 104.2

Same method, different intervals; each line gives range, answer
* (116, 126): 204.4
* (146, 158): 233.3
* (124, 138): 191.4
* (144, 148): 227.4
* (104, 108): 84.05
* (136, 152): 216.6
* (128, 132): 212.2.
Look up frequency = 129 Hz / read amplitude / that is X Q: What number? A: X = 212.2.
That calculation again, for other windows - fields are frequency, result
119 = 222.1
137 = 228.9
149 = 238.5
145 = 227.4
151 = 237.3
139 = 216.6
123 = 226.4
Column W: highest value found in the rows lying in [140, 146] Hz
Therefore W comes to 230.6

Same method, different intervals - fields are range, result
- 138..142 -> 223.5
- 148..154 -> 250.5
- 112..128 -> 233.1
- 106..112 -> 165.1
